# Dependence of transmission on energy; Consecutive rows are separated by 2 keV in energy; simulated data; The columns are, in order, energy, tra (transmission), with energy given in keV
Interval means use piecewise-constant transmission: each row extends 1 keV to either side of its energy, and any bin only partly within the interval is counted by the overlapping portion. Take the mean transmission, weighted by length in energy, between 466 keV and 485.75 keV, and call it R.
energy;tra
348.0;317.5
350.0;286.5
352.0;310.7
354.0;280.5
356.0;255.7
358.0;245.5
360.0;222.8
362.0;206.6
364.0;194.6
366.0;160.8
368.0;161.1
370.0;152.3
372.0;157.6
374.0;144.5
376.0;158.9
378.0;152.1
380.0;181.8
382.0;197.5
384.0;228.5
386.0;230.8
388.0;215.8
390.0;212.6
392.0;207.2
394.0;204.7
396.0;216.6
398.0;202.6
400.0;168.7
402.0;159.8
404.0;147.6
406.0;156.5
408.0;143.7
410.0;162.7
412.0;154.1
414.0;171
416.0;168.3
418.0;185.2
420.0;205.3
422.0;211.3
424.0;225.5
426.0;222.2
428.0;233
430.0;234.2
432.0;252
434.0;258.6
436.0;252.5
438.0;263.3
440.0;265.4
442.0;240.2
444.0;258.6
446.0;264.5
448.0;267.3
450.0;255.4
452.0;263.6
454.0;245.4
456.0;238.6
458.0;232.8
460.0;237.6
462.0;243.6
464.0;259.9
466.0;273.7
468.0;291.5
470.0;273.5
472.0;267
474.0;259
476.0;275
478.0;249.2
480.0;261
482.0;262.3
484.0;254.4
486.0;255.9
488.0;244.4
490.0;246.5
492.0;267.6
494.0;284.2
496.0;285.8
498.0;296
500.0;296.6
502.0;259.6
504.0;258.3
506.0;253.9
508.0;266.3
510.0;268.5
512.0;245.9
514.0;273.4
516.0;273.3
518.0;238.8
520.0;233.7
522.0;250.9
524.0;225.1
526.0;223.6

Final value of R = 266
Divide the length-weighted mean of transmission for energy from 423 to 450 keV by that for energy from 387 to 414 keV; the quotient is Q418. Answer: 1.4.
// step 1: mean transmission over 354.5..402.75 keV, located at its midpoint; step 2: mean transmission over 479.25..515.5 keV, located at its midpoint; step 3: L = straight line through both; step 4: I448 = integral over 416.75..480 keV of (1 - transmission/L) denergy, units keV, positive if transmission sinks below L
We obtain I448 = -3.20 keV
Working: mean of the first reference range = 194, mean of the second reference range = 266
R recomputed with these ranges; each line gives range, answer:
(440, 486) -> 258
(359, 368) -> 192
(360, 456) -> 205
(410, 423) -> 181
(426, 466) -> 251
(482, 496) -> 261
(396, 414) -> 166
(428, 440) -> 252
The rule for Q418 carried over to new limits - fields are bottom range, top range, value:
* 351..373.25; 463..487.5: 1.24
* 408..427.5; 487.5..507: 1.43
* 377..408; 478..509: 1.39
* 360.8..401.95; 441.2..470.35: 1.37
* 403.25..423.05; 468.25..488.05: 1.53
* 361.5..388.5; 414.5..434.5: 1.20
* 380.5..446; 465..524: 1.26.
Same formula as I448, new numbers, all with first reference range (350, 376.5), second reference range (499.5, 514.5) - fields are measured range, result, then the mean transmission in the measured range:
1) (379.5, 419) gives 6.3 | 186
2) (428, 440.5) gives -0.9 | 252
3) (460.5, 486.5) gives -1.3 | 263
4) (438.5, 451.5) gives -1.0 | 259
